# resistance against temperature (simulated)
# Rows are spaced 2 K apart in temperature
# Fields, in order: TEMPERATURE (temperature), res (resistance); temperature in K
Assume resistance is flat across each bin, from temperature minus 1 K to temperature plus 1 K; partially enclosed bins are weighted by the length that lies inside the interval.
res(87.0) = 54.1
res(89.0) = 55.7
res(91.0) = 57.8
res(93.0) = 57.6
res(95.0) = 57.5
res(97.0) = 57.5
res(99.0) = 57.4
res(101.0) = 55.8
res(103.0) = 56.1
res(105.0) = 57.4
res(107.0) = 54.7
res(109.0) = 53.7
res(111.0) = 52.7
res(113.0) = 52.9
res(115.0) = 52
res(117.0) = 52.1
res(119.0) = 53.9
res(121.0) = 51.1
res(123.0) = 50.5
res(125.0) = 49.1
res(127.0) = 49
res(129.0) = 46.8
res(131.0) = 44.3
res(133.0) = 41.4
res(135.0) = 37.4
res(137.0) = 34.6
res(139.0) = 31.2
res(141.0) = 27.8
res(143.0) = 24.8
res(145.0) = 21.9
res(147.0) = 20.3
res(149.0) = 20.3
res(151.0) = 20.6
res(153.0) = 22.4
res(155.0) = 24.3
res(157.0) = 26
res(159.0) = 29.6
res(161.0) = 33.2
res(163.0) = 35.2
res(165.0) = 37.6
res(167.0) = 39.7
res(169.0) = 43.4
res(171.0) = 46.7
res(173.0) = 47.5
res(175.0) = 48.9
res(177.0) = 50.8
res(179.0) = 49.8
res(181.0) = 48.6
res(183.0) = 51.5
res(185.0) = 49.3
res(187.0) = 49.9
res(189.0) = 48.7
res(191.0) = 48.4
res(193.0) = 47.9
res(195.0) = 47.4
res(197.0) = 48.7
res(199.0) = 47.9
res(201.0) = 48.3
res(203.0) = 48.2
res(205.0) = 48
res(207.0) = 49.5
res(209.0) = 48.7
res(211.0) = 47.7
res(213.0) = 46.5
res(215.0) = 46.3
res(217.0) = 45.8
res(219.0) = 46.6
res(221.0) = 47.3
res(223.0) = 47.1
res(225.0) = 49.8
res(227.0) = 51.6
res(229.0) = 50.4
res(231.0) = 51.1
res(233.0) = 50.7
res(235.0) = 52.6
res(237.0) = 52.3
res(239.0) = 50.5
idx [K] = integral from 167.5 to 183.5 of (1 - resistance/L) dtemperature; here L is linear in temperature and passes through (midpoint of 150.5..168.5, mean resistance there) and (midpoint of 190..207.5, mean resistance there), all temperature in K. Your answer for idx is -4.39 K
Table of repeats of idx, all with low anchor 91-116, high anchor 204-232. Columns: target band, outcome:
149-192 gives 9.3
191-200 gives 0.3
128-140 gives 3.2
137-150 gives 6.8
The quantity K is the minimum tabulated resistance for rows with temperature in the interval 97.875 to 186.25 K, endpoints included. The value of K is 20.3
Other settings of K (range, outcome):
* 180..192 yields 48.4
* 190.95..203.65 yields 47.4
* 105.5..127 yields 49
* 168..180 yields 43.4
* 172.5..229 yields 45.8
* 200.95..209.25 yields 48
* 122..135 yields 37.4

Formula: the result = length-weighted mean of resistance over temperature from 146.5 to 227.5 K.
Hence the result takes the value 42.9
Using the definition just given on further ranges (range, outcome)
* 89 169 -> 42.4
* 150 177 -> 35.6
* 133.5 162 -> 27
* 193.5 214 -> 48.1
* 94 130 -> 53.3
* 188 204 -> 48.2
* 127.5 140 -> 39.7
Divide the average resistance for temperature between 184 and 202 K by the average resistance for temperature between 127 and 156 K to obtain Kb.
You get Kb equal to 1.59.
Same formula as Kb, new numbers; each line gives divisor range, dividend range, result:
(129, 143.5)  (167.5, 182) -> 1.34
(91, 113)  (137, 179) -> 0.59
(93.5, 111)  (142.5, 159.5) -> 0.41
